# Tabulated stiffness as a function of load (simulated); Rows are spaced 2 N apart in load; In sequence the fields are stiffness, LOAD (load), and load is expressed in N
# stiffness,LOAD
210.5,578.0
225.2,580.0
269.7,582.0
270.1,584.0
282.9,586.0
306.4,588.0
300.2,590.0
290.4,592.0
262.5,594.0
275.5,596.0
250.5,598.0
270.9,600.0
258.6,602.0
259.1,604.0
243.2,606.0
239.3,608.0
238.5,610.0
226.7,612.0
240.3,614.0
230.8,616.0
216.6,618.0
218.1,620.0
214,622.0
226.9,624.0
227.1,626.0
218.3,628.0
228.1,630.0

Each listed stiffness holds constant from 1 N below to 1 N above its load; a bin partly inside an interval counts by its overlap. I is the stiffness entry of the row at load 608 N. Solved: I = 239.3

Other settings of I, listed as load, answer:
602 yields 258.6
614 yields 240.3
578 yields 210.5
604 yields 259.1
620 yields 218.1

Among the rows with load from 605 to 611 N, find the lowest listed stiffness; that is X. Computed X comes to 238.5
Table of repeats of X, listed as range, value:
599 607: 243.2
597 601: 250.5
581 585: 269.7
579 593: 225.2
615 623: 214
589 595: 262.5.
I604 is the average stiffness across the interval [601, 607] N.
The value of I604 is 254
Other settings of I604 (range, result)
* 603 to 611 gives 245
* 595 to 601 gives 266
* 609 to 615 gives 235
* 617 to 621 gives 217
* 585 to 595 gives 288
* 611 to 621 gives 226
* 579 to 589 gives 271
